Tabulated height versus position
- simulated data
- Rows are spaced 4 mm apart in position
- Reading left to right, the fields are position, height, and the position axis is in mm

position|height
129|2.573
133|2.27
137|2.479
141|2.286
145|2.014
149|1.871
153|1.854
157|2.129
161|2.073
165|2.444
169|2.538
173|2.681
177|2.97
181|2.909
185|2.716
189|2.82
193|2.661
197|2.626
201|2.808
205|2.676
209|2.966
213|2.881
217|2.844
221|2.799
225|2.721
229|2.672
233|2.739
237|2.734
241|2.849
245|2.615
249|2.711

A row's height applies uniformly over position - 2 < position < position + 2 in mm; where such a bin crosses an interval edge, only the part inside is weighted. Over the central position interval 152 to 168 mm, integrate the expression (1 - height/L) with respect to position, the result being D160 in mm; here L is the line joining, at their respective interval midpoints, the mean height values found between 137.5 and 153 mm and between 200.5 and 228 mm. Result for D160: 0.5 mm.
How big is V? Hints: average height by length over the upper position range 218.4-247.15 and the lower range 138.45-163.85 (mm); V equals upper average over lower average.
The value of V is 1.33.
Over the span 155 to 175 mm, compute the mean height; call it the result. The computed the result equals 2.37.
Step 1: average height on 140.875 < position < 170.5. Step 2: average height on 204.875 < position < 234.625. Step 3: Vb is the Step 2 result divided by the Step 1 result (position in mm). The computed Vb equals 1.3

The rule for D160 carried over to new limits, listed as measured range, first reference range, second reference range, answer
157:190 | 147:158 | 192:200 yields -4.6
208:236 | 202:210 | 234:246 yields -0.2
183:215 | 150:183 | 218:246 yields -2.3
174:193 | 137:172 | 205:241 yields -3.0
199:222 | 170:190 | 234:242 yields -0.3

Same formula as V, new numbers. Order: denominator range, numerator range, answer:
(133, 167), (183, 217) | 1.29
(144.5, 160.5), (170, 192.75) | 1.42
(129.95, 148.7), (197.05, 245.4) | 1.24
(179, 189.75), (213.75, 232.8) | 0.98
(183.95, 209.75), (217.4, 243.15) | 1.00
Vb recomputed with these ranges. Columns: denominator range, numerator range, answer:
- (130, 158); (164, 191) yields 1.28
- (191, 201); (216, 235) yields 1.03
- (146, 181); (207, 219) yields 1.24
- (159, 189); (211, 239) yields 1.05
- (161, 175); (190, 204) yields 1.09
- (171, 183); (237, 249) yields 0.96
